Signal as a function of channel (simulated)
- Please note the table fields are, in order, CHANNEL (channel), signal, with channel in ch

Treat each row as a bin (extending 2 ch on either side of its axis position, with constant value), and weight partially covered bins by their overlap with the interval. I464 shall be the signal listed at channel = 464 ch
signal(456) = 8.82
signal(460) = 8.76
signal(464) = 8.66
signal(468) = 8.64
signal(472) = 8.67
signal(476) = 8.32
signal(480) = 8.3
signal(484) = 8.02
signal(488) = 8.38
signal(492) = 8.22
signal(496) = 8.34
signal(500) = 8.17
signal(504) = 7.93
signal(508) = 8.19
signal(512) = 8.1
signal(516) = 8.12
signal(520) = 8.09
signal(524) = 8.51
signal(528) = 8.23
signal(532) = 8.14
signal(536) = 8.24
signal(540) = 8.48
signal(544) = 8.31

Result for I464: 8.66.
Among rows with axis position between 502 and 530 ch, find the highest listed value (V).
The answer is 8.51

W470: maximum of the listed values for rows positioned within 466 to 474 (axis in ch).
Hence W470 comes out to 8.67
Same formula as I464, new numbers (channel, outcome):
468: 8.64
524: 8.51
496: 8.34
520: 8.09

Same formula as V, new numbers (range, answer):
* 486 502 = 8.38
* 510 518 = 8.12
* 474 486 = 8.32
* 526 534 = 8.23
